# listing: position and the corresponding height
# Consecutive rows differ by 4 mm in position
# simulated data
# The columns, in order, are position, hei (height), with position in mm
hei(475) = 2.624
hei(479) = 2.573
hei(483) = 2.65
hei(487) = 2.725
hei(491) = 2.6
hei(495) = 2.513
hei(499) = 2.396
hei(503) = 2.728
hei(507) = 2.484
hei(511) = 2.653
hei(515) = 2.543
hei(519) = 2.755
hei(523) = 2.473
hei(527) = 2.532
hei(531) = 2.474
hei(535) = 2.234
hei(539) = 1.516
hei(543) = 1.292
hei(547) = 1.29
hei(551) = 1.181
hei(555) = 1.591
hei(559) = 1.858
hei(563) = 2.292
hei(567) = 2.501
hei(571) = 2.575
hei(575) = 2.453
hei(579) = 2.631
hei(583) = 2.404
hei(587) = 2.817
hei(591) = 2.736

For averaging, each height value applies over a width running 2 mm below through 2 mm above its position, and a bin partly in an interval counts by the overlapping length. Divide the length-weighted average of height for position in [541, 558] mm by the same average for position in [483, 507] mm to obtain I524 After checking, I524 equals 0.53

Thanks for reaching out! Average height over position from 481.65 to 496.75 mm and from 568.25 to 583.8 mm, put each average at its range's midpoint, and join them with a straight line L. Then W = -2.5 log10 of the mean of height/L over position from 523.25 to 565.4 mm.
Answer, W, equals 0.35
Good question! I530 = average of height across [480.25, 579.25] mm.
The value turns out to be 2.27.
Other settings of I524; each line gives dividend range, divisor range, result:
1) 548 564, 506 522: 0.64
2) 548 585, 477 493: 0.81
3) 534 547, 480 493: 0.60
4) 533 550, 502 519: 0.60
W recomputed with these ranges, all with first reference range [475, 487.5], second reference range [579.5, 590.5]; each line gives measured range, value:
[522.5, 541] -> 0.18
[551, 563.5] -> 0.44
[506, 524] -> 0.02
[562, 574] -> 0.07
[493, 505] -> 0.04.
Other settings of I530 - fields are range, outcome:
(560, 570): 2.36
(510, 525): 2.6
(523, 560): 1.81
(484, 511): 2.58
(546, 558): 1.4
